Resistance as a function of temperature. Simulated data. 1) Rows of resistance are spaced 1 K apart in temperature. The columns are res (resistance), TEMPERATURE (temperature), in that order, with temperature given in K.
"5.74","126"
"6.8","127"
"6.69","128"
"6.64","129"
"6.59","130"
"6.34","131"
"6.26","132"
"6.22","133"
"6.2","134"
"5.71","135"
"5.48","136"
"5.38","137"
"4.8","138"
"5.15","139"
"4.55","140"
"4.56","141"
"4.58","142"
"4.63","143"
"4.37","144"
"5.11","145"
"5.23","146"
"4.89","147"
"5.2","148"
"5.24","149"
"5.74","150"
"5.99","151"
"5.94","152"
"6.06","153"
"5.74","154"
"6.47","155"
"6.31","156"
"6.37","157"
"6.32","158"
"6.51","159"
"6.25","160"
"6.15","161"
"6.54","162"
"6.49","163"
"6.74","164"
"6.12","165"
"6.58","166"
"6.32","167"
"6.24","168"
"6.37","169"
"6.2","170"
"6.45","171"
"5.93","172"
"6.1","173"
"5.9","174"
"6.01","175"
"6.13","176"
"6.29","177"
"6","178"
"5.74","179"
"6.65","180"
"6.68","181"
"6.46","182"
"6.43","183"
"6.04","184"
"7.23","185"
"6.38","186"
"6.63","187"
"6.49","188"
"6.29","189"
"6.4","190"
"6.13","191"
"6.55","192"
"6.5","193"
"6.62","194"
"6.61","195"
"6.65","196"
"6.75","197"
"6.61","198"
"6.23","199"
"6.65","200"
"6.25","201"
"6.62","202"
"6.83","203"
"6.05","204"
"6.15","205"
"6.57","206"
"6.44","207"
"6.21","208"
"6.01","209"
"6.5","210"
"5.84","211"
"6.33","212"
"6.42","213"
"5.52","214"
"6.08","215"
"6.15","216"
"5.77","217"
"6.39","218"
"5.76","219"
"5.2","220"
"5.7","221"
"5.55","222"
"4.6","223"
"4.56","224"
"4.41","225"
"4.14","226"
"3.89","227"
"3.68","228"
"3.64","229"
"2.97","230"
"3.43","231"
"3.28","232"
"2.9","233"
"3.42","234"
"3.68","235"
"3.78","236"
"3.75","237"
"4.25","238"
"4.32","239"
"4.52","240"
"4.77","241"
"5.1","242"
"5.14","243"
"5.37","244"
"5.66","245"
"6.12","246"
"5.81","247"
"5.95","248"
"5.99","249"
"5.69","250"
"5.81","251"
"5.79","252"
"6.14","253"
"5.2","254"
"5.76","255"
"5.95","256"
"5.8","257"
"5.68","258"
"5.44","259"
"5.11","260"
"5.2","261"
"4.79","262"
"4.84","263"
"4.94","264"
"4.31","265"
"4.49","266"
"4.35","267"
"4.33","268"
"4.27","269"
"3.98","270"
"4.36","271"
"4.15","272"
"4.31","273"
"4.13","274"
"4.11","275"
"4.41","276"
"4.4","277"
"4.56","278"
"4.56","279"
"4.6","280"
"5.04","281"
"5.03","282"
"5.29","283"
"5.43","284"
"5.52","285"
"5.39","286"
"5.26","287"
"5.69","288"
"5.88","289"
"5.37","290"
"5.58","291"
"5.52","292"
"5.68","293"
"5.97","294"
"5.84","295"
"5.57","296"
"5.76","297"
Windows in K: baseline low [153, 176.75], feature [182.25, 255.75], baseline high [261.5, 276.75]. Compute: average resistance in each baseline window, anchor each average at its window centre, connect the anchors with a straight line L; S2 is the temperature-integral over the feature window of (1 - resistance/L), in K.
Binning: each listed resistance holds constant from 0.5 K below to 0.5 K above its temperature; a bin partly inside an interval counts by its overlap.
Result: -3.5 K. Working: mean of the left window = 6.27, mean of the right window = 4.38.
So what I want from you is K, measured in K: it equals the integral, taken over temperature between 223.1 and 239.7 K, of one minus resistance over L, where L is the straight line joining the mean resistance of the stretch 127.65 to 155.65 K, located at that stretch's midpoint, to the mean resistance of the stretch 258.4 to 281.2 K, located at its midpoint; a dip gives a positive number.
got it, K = 3.7 K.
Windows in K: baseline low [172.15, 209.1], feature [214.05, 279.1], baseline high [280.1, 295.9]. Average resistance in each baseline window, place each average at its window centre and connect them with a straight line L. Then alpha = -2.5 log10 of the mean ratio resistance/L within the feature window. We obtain 0.21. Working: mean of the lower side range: 6.39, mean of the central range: 4.82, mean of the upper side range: 5.48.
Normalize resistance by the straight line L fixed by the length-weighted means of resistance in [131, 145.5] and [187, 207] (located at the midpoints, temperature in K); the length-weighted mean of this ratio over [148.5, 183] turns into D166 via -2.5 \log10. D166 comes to -0.07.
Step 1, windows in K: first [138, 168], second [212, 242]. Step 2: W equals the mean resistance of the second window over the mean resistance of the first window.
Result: 0.81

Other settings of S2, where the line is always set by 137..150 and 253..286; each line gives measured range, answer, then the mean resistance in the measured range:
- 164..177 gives -3.50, 6.22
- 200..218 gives -5.00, 6.24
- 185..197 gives -4.00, 6.52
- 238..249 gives -0.90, 5.26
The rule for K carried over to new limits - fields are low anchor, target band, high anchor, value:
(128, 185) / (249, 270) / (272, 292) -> -0.15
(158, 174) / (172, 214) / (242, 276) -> -2.79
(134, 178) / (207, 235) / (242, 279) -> 1.95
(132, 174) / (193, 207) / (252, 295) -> -2.56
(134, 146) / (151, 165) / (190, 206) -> -2.10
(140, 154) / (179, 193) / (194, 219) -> -1.27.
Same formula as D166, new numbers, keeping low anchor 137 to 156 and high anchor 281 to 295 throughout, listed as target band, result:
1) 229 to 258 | 0.120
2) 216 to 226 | 0.017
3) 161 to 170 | -0.204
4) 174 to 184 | -0.172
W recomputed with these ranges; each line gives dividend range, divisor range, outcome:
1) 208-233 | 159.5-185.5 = 0.80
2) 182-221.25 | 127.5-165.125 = 1.09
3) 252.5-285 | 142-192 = 0.80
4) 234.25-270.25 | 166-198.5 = 0.79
